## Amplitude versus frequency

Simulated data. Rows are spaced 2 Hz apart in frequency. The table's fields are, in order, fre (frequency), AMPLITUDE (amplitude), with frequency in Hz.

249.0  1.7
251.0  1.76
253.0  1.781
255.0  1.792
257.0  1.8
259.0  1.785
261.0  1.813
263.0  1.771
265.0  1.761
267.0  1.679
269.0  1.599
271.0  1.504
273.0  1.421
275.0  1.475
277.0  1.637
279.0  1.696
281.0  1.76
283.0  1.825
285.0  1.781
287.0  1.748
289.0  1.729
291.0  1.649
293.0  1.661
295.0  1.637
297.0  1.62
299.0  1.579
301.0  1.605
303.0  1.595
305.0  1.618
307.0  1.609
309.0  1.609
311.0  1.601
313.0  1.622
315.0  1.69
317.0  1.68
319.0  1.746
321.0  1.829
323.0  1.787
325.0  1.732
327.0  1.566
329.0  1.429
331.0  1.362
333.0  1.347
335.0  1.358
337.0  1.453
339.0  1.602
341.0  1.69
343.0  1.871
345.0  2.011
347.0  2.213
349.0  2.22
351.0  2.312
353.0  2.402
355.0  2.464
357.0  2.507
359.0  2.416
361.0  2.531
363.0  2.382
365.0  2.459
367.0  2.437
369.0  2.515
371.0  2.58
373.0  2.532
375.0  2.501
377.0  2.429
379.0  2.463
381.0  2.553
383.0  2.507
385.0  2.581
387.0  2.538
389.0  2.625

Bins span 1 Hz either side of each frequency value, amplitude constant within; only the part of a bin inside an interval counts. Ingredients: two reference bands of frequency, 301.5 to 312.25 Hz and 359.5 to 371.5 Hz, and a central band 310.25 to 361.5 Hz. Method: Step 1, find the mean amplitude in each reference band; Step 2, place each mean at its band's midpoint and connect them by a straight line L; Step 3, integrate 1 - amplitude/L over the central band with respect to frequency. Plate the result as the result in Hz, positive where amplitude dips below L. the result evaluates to 4.7 Hz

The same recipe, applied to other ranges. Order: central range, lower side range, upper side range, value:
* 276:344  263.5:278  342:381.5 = 9.7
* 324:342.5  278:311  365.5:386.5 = 4.9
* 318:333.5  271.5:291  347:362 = 3.7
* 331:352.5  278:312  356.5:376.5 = 4.0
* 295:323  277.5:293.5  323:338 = -0.9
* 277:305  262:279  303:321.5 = -0.8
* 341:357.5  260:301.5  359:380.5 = 0.6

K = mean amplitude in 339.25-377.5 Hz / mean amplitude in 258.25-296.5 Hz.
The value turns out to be 1.4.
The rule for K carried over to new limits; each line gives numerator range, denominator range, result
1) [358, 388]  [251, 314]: 1.49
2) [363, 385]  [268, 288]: 1.52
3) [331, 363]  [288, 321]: 1.23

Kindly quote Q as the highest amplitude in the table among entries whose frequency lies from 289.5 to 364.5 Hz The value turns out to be 2.531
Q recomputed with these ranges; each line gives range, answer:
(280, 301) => 1.825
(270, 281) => 1.76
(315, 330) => 1.829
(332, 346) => 2.011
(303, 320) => 1.746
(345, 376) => 2.58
